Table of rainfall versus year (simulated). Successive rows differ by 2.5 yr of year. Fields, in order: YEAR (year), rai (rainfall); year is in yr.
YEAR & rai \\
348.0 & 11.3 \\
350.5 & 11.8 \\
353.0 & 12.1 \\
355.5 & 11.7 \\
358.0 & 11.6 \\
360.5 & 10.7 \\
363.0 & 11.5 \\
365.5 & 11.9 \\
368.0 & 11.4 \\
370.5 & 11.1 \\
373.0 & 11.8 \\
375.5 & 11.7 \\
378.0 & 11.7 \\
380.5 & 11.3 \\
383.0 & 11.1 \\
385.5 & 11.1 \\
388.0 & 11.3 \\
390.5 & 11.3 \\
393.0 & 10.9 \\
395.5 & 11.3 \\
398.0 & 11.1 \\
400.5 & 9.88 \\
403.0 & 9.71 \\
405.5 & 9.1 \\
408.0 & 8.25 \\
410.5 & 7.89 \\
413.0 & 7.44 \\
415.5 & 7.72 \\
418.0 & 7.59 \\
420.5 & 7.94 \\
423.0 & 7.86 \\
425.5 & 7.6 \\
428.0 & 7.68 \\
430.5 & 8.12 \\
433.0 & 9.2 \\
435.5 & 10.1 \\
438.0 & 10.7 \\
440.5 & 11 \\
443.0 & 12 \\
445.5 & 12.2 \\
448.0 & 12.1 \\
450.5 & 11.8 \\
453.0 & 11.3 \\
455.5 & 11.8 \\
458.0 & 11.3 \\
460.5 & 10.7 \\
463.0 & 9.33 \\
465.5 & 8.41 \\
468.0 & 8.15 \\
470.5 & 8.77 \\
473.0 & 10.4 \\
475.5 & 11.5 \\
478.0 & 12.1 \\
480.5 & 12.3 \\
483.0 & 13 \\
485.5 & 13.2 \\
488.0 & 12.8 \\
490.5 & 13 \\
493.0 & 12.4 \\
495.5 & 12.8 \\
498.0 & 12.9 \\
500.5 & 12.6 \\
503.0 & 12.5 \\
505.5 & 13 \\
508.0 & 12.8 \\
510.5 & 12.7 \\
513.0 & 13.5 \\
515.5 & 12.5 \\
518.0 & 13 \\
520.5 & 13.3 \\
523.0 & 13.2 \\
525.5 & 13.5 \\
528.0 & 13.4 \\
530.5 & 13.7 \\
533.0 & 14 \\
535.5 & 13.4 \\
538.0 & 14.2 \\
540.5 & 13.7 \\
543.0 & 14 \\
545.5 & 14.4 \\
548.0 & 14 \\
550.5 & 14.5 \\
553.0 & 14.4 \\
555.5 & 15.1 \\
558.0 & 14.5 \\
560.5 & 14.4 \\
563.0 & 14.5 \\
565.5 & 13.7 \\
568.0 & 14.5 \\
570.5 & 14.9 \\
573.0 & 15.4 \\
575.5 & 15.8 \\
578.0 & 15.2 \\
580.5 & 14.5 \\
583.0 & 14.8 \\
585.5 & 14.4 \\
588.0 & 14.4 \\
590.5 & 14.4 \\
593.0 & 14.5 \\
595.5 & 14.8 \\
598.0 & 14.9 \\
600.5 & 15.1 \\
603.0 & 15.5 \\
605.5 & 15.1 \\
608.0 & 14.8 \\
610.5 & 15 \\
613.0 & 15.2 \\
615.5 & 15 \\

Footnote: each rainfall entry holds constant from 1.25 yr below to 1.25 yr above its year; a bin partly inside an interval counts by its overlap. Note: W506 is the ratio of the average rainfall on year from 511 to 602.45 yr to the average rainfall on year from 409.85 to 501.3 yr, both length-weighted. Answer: 1.36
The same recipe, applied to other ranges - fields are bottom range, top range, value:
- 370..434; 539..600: 1.51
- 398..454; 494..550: 1.41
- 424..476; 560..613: 1.46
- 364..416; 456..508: 1.11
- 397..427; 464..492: 1.32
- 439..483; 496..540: 1.20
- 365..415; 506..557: 1.30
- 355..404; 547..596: 1.31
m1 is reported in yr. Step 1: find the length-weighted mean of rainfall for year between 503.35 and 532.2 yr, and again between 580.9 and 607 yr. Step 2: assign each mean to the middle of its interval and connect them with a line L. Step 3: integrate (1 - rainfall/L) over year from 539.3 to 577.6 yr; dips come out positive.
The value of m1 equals -1.4 yr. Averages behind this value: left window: 13.1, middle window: 14.5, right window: 14.8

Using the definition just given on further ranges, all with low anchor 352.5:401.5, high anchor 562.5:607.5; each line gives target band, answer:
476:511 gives 1.52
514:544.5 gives 0.82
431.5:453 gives 2.27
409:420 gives 3.92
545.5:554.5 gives -0.07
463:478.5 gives 3.80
